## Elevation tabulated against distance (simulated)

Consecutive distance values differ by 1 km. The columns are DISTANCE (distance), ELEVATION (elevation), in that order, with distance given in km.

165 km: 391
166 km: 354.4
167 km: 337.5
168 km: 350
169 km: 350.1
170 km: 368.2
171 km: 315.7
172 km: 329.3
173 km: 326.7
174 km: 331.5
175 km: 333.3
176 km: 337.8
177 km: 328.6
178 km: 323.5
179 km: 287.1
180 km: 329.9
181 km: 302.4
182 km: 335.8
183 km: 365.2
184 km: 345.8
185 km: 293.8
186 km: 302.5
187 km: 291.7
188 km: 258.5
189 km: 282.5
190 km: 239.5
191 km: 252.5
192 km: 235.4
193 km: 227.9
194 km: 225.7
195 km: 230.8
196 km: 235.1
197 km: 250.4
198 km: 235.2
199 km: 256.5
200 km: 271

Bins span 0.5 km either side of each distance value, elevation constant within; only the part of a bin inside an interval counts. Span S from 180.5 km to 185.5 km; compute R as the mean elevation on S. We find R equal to 329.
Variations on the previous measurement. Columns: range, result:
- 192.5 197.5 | 234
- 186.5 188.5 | 275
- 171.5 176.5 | 332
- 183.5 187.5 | 308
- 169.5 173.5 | 335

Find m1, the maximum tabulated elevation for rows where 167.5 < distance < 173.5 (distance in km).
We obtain 368.2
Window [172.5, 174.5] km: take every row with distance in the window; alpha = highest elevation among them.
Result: 331.5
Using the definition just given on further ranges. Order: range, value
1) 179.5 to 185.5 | 365.2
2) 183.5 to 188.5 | 345.8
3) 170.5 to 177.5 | 337.8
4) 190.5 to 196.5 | 252.5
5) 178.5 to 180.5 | 329.9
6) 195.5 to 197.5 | 250.4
